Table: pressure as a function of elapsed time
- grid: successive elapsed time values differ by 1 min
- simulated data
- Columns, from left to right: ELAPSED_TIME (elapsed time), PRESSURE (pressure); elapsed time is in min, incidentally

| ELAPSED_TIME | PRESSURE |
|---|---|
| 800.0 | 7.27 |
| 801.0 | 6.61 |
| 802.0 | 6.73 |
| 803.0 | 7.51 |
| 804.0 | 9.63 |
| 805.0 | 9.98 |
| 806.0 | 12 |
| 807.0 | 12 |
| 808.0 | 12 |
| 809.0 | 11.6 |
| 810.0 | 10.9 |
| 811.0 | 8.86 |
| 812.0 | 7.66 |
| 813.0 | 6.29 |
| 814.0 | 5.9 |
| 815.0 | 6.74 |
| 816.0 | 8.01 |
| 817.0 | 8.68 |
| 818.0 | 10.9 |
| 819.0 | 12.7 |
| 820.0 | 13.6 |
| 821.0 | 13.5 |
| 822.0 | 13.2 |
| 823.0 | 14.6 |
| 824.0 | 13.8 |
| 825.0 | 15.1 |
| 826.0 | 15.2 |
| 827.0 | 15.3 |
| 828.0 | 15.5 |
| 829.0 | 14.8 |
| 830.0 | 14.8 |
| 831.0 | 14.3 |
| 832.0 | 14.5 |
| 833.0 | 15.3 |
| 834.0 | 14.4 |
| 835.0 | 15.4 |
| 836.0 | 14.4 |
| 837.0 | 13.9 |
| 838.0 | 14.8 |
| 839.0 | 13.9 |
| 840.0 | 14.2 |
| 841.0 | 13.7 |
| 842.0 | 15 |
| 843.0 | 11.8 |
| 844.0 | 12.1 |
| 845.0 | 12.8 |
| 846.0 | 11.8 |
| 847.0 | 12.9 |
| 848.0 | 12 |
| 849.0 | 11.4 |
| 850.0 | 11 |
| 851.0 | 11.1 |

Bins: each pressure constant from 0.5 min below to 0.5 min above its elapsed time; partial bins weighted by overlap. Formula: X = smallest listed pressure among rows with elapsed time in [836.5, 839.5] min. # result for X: 13.9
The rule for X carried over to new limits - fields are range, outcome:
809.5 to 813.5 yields 6.29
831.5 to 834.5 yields 14.4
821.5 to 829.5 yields 13.2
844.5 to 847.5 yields 11.8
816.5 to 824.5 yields 8.68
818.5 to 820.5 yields 12.7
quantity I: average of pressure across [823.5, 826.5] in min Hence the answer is 14.7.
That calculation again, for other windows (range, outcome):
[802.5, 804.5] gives 8.57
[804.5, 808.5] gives 11.5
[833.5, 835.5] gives 14.9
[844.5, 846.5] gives 12.3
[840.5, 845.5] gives 13.1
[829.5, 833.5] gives 14.7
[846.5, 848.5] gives 12.4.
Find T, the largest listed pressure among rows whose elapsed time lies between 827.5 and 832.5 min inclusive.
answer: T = 15.5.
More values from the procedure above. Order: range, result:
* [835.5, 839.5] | 14.8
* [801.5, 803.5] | 7.51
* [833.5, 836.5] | 15.4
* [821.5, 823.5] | 14.6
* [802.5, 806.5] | 12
